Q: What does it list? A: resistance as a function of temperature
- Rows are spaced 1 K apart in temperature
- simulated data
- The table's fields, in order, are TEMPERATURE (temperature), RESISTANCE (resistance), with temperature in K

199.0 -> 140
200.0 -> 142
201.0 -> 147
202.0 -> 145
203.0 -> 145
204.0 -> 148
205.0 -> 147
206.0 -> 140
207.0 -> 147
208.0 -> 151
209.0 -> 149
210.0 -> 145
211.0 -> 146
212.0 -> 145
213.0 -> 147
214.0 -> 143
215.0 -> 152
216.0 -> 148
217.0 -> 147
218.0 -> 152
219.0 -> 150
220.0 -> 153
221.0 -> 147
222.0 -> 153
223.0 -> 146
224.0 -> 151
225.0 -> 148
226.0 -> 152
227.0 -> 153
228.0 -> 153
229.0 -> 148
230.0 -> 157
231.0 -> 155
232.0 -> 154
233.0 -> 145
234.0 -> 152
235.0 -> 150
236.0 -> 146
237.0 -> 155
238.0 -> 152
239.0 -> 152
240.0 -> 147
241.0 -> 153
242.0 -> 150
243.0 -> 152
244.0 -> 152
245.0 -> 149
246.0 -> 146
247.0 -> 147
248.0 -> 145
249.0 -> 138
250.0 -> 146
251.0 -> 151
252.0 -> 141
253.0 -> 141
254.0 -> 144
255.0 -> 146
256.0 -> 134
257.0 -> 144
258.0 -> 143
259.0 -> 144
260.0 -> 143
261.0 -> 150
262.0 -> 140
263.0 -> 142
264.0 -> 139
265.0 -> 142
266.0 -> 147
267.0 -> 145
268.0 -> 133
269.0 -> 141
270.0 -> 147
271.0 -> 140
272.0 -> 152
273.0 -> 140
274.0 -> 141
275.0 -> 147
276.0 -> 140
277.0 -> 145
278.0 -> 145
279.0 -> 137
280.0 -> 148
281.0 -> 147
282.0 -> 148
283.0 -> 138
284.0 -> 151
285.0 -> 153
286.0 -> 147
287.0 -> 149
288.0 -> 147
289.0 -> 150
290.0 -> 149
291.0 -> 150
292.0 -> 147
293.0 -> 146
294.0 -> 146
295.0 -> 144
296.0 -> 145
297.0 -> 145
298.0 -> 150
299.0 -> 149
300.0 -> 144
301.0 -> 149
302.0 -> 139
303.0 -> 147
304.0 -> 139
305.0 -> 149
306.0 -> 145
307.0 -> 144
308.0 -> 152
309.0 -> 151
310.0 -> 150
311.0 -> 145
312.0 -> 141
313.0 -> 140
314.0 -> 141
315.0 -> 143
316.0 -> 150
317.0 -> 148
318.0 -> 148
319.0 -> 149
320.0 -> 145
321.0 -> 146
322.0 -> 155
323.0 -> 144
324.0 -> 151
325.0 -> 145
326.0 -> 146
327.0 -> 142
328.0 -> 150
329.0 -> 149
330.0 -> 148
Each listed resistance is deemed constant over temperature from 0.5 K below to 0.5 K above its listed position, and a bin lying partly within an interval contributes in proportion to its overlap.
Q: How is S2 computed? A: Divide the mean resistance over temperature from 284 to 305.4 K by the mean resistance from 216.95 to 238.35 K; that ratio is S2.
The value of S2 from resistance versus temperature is 1.0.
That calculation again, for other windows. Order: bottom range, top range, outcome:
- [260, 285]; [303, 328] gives 1.02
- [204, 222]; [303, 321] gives 0.99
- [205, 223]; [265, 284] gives 0.97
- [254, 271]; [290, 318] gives 1.02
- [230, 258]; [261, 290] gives 0.98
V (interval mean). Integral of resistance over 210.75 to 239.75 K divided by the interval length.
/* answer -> 150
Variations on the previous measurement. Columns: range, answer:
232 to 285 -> 145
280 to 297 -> 147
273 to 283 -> 144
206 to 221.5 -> 148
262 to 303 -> 145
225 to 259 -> 148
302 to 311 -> 147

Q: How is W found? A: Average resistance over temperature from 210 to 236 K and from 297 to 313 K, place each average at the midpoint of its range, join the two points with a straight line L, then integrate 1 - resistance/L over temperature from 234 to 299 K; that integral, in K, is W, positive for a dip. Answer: 0.9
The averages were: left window 150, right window 146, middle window 146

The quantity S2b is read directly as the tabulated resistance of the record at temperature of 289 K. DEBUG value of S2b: 150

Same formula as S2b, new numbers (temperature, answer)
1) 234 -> 152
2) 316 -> 150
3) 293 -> 146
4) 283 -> 138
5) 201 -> 147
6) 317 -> 148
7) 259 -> 144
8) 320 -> 145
